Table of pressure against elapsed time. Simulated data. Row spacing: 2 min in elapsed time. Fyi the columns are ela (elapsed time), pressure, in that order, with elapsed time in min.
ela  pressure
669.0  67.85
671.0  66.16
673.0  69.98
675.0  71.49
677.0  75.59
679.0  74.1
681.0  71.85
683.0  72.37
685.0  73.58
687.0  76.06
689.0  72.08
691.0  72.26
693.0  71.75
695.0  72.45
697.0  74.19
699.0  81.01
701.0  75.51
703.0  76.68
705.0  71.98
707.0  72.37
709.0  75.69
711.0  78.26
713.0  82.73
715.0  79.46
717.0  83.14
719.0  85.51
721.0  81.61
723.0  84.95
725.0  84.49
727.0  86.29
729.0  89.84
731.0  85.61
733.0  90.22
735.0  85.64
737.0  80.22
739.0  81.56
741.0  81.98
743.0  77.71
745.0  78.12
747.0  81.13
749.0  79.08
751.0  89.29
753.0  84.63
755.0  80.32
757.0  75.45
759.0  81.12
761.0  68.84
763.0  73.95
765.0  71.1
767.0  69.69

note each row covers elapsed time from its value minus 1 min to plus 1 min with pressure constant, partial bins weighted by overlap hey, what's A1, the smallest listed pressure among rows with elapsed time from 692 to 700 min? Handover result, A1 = 71.75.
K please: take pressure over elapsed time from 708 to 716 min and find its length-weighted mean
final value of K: 79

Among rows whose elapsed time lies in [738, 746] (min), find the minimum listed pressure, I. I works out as 77.71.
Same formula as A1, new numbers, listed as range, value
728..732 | 85.61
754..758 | 75.45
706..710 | 72.37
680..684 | 71.85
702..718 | 71.98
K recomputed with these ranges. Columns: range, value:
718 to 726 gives 84.1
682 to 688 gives 74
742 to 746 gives 77.9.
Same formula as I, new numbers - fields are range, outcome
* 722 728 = 84.49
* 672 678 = 69.98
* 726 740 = 80.22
